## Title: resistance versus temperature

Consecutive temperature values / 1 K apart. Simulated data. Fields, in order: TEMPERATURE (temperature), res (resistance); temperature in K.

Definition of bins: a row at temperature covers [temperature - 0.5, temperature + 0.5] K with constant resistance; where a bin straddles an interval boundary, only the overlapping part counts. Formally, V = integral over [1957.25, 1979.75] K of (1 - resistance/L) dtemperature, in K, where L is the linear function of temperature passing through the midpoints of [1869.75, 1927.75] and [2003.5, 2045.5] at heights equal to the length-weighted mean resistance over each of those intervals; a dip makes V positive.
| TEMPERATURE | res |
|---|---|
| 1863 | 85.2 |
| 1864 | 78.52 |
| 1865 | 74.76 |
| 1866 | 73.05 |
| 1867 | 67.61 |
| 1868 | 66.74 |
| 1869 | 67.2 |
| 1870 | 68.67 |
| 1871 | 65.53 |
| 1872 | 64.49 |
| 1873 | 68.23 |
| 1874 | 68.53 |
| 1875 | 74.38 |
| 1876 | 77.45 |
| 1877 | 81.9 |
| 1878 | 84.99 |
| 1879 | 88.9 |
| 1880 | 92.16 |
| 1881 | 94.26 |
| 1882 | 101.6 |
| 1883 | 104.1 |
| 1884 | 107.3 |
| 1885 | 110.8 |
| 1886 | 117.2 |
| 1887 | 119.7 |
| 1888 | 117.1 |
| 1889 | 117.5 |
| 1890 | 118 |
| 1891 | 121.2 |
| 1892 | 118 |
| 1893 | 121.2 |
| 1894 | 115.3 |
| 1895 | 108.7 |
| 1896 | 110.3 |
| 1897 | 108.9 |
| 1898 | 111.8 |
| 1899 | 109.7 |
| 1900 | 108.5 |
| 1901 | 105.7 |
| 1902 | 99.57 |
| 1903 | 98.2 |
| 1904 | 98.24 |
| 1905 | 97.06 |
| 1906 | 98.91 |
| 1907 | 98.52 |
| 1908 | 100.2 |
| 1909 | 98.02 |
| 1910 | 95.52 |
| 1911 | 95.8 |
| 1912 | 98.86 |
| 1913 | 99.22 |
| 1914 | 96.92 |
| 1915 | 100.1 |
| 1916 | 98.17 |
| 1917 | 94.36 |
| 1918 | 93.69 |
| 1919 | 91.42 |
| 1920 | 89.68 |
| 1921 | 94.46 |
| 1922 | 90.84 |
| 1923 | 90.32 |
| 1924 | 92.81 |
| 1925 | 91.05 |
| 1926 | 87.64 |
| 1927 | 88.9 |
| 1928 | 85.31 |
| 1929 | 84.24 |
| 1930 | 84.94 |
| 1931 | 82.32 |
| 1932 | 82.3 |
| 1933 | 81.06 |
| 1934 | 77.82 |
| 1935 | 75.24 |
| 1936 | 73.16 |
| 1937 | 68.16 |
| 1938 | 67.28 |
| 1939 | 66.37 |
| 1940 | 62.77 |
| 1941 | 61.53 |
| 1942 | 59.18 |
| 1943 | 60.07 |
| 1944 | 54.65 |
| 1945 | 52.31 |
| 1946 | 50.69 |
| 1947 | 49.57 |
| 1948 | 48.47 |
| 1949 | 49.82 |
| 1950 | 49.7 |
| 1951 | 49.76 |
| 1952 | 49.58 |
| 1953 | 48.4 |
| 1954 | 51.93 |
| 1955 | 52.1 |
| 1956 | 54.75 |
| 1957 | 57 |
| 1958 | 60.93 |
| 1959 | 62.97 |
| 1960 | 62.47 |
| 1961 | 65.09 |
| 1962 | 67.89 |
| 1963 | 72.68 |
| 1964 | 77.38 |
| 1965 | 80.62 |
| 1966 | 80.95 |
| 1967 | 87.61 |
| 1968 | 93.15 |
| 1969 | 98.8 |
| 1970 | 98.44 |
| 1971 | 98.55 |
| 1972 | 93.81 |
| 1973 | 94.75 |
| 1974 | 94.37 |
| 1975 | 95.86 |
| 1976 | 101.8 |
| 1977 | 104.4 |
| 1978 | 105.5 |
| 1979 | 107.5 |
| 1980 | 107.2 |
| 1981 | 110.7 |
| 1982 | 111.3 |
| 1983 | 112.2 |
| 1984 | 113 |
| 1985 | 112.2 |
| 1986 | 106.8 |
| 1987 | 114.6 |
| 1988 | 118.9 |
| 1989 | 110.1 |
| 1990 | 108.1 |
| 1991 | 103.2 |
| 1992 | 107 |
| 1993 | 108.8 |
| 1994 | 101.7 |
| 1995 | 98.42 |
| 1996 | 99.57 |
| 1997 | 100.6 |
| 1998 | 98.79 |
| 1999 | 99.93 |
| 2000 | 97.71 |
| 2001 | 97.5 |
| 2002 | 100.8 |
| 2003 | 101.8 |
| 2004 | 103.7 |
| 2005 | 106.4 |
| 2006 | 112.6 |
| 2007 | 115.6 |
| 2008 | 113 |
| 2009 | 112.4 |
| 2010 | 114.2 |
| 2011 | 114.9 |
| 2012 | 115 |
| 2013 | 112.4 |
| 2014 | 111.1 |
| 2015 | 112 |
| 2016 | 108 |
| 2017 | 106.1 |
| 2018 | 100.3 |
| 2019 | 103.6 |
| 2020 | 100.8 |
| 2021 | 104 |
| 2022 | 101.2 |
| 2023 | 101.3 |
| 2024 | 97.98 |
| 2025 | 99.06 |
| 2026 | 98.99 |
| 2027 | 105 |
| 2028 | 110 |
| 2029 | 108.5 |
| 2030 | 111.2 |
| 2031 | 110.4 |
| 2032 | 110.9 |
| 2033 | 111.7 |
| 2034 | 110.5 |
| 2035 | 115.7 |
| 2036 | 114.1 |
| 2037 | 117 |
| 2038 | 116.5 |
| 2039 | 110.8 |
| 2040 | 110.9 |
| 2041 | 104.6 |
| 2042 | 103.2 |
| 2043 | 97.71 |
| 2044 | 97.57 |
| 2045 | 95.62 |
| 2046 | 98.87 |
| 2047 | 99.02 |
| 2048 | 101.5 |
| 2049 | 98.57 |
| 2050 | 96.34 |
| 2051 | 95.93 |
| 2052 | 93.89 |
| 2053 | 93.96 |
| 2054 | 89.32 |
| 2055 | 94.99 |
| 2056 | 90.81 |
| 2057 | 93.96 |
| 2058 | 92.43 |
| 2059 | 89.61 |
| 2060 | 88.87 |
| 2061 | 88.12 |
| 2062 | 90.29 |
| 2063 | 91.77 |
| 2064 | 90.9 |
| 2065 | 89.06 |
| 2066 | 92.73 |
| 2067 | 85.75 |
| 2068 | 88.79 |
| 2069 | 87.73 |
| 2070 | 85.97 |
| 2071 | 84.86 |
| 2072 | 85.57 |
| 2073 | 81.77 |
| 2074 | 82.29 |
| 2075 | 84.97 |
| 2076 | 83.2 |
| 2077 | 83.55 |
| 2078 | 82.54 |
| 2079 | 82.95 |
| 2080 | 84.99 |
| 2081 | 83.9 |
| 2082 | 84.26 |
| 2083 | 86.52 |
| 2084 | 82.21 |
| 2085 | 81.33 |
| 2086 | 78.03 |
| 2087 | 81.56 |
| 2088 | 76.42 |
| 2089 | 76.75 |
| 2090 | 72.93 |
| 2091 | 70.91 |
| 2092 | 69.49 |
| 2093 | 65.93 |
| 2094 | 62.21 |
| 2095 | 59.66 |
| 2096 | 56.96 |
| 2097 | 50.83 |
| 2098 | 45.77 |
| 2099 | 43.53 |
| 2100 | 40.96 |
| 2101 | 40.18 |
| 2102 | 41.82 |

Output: 3.7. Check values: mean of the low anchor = 97.7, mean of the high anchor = 108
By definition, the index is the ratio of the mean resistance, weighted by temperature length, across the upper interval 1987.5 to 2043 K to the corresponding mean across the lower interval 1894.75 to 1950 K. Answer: 1.25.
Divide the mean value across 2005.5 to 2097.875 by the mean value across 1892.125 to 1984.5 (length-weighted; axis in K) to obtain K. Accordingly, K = 1.11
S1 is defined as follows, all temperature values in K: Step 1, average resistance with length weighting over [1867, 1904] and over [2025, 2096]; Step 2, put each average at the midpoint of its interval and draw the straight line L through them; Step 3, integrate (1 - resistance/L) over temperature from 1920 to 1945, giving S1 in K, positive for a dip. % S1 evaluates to 4.82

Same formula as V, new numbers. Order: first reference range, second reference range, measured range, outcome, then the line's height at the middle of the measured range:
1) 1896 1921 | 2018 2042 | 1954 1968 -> 4.7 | 103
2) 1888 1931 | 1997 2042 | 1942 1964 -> 10.0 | 103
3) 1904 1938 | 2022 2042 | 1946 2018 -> 6.1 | 100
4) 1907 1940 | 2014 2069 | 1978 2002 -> -2.8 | 95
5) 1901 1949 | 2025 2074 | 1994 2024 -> -3.9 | 93.3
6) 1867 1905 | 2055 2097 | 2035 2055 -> -4.1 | 84.5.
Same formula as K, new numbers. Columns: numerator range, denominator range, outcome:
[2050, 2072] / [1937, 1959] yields 1.63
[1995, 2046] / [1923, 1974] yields 1.49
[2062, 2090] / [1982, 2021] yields 0.79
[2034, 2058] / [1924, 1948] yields 1.42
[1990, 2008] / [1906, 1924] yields 1.08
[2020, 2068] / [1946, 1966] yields 1.70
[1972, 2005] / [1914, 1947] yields 1.32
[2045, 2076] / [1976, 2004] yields 0.86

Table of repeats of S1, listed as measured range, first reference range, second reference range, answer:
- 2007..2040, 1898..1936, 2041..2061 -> -4.81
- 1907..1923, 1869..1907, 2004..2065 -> 0.63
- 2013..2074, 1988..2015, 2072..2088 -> -3.51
